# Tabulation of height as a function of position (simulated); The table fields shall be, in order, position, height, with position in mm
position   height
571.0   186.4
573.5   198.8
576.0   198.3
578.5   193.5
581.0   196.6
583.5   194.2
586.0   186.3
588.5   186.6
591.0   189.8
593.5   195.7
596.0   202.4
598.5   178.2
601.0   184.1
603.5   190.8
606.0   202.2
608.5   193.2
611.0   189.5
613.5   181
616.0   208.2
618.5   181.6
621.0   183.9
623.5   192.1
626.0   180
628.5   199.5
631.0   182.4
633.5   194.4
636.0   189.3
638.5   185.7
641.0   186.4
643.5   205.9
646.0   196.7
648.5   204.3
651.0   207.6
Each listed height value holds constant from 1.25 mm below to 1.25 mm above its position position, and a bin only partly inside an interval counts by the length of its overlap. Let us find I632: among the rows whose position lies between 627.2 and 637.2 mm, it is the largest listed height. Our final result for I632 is 199.5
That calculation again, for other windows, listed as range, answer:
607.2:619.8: 208.2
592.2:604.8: 202.4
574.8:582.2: 198.3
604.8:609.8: 202.2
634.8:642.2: 189.3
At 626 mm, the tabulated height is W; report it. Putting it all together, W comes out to 180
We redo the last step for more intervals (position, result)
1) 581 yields 196.6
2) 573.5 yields 198.8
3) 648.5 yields 204.3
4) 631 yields 182.4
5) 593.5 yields 195.7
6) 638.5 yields 185.7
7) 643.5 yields 205.9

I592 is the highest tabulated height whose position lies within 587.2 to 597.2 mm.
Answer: 202.4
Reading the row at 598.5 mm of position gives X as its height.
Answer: 178.2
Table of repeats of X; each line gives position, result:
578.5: 193.5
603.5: 190.8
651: 207.6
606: 202.2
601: 184.1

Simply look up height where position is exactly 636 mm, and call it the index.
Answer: 189.3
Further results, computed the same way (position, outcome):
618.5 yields 181.6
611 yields 189.5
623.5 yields 192.1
